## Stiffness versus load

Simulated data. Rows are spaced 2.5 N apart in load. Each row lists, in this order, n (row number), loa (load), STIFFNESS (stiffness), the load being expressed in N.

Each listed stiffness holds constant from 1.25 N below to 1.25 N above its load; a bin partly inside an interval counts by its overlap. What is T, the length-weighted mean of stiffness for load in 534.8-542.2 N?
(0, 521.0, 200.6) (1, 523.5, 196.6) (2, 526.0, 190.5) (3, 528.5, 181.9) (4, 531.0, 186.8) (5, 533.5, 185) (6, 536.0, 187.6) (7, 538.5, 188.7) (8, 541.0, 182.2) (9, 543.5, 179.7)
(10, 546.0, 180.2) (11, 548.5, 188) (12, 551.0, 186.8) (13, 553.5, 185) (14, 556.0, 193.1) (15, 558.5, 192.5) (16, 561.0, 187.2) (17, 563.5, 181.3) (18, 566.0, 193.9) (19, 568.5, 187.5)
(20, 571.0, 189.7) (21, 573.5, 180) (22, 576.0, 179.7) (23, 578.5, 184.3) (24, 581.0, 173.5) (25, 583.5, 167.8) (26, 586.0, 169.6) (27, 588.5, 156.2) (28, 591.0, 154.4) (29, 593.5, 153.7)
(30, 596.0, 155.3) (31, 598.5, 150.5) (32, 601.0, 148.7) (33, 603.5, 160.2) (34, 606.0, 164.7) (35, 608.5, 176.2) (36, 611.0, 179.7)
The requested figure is 186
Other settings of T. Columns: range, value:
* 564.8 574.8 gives 188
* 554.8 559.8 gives 193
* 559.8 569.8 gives 187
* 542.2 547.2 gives 180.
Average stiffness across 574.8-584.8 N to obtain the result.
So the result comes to 176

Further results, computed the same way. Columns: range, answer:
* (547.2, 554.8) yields 187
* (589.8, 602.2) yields 153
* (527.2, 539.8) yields 186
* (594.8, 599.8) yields 153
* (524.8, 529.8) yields 186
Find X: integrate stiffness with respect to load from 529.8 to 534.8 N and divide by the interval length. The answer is 186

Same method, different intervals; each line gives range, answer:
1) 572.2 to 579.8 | 181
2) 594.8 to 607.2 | 156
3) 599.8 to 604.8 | 155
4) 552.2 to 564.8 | 188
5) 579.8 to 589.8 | 167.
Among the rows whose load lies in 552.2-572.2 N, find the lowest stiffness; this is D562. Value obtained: 181.3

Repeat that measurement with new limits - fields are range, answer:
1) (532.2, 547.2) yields 179.7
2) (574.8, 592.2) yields 154.4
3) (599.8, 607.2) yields 148.7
